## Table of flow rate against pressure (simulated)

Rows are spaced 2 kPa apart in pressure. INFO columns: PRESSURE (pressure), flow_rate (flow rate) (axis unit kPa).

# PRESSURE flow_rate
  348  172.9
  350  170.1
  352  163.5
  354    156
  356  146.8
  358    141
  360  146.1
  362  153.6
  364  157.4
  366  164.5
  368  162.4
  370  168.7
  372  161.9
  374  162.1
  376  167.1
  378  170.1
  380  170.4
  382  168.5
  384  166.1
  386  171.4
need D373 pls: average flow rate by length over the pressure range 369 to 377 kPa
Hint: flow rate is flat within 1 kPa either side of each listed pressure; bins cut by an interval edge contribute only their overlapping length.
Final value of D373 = 165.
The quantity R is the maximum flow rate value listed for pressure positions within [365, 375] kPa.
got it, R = 168.7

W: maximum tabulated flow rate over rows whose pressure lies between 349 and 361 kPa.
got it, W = 170.1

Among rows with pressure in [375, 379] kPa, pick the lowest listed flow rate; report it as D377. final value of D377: 167.1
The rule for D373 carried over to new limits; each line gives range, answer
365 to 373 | 164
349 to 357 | 159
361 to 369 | 159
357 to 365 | 150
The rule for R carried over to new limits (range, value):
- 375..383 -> 170.4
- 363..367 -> 164.5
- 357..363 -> 153.6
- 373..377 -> 167.1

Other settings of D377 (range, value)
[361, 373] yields 153.6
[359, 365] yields 146.1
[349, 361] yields 141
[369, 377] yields 161.9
